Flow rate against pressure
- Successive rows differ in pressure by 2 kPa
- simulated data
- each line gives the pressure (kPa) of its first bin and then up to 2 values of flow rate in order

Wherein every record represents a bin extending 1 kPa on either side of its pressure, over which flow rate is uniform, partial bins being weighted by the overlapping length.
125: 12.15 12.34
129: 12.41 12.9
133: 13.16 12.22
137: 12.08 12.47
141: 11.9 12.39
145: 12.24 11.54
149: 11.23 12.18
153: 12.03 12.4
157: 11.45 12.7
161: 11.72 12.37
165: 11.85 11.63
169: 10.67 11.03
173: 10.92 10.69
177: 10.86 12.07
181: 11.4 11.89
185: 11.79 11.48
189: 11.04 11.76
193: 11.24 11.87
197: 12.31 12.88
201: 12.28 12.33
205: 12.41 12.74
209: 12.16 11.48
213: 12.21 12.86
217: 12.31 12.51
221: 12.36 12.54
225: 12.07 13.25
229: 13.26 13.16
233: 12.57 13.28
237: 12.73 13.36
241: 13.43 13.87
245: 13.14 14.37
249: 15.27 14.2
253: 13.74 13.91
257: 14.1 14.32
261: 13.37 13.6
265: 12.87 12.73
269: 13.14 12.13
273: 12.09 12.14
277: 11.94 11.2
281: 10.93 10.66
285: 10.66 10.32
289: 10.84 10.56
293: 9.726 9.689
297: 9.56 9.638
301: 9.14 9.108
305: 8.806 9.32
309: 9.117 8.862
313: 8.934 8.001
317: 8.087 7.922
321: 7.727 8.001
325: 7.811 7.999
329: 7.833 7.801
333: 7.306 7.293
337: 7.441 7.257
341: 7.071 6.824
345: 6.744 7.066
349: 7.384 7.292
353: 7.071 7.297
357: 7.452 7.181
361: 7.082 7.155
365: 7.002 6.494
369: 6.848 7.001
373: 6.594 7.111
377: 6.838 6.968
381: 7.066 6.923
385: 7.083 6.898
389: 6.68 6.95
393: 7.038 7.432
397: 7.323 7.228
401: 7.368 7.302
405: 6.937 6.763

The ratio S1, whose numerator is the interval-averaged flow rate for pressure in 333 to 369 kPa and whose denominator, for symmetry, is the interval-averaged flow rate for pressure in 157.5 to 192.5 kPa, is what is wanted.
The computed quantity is 0.6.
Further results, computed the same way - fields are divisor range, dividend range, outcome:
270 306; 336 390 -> 0.67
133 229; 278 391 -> 0.67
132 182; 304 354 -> 0.66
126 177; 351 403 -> 0.59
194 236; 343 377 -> 0.56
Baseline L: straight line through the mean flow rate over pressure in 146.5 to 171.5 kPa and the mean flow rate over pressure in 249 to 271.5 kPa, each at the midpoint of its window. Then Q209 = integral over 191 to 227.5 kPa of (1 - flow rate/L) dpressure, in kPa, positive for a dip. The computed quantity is 1.1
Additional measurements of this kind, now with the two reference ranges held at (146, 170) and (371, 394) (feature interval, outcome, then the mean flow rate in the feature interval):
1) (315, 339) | 1.2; 7.74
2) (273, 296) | -4.5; 10.8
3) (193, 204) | -1.3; 12.2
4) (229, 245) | -4.9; 13.2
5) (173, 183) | 0.1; 11.3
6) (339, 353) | 1.2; 7.08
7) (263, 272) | -3.2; 12.8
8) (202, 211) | -1.3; 12.3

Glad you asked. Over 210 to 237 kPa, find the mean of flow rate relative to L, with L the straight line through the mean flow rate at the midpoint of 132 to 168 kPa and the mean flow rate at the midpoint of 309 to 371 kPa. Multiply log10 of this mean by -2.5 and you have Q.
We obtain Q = -0.22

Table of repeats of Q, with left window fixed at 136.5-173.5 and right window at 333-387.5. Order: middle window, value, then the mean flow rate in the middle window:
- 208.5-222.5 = -0.18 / 12.3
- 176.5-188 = -0.04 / 11.6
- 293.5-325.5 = -0.07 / 8.76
